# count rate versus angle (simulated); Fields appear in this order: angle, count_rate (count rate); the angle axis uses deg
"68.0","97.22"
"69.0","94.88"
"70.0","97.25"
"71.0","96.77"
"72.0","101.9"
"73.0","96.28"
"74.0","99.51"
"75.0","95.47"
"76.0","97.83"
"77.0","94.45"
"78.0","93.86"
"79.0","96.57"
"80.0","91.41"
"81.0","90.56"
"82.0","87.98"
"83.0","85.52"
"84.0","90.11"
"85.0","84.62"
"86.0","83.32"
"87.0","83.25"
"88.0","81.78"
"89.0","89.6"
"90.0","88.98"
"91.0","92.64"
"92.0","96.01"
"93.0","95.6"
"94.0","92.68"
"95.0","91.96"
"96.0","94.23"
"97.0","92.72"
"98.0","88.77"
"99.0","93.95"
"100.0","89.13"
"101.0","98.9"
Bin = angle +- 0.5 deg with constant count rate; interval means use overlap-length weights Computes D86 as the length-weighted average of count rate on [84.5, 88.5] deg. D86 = 83.2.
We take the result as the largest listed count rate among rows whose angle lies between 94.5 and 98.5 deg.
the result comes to 94.23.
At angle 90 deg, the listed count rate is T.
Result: 88.98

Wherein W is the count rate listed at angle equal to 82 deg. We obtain 87.98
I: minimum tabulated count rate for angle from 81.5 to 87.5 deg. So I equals 83.25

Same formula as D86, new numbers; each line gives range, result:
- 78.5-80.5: 94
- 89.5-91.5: 90.8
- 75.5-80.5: 94.8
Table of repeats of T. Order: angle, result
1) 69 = 94.88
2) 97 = 92.72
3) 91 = 92.64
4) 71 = 96.77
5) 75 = 95.47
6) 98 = 88.77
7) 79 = 96.57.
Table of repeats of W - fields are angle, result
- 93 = 95.6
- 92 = 96.01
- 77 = 94.45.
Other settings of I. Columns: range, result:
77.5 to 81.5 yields 90.56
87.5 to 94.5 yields 81.78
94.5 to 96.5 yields 91.96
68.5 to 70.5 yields 94.88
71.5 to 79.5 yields 93.86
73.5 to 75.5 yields 95.47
